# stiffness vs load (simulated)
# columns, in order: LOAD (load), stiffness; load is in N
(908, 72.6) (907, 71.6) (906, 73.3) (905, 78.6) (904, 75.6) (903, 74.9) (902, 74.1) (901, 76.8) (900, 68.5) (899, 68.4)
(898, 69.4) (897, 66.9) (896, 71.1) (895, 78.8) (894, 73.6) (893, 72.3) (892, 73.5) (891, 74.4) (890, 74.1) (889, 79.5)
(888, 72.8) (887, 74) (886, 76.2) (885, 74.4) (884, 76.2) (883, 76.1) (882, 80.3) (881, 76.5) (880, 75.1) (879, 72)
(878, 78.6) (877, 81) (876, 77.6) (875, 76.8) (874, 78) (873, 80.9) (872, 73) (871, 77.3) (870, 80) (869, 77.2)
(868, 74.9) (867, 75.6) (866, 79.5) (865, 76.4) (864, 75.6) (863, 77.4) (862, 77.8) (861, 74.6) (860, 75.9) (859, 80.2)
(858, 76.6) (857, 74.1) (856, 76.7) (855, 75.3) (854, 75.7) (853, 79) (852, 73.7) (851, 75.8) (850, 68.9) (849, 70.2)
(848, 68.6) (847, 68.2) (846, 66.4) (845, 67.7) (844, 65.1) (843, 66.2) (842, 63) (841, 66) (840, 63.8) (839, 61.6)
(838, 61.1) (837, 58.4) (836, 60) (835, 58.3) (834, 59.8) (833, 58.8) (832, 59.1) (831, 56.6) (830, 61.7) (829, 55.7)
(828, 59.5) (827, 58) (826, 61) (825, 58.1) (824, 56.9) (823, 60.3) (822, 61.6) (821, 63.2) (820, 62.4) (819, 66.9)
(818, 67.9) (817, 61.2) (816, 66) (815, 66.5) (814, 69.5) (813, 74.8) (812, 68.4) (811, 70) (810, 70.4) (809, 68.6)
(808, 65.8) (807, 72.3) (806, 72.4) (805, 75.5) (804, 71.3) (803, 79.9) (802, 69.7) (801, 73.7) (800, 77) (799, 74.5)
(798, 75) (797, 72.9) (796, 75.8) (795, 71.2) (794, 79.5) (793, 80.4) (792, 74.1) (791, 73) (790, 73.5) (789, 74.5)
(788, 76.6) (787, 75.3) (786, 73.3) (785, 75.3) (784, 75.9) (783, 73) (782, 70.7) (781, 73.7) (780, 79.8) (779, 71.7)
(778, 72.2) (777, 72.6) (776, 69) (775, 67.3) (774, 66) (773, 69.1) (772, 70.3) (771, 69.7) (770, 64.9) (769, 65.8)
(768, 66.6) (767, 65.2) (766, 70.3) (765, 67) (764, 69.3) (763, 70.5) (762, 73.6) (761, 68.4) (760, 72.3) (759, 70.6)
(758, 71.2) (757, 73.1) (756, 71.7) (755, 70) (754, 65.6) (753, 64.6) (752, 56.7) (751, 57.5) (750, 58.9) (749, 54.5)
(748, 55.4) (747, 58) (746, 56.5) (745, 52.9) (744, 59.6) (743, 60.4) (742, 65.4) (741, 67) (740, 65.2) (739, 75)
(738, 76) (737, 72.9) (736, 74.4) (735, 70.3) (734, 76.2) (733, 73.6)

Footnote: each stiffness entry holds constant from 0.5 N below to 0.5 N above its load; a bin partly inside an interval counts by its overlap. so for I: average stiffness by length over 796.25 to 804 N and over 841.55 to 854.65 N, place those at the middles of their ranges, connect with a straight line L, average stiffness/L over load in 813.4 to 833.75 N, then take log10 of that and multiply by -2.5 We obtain 0.174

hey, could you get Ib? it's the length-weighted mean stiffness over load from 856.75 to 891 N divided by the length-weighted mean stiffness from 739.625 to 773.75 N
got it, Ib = 1.17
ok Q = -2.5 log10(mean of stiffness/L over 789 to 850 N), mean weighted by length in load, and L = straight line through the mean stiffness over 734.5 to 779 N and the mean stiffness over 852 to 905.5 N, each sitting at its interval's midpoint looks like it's 0.07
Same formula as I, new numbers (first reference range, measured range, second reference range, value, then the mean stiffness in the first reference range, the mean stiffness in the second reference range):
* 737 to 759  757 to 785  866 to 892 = -0.07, 64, 76.5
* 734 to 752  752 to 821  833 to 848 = -0.12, 63.7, 63.3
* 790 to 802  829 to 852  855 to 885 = 0.19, 74.9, 76.9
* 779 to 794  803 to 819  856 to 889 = 0.09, 75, 76.7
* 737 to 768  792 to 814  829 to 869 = -0.09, 65.6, 69.3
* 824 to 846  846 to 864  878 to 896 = -0.12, 61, 75.3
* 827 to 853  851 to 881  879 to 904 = -0.12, 63.9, 74.1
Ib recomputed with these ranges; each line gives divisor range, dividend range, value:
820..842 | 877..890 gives 1.27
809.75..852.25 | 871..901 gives 1.17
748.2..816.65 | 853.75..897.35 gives 1.08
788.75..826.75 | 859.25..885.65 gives 1.10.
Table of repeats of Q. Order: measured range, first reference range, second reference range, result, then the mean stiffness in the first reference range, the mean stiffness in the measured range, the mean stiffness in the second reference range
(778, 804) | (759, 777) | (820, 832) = -0.15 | 68.7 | 74.7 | 59.4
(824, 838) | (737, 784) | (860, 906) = 0.22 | 67.2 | 58.9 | 75.5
